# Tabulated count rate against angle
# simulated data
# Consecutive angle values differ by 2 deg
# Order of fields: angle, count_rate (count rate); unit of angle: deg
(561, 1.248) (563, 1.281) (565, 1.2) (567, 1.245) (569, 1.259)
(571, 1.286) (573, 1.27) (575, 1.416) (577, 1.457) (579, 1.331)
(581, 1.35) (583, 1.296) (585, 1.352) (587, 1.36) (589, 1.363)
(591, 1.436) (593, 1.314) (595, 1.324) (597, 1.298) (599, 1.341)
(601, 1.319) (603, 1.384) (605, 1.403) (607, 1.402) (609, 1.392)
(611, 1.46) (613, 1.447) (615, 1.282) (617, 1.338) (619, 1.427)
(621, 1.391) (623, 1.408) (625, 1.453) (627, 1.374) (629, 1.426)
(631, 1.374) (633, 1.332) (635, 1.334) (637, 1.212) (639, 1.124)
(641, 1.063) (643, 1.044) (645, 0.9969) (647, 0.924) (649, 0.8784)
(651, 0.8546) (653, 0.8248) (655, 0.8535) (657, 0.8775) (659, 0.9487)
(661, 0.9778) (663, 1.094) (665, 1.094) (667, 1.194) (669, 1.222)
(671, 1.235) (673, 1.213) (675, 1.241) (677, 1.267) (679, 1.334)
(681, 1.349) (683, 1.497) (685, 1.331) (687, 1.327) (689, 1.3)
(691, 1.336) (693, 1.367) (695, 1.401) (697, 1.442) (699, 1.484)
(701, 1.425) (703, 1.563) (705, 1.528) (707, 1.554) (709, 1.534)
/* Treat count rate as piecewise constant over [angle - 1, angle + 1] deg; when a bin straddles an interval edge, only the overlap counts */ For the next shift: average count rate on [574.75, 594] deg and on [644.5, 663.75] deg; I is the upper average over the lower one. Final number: 0.7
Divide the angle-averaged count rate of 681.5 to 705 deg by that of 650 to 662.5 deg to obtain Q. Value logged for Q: 1.6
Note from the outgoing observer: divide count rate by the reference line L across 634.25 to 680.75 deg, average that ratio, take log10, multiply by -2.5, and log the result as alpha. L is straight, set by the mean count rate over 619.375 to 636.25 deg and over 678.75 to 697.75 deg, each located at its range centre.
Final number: 0.26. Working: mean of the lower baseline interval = 1.39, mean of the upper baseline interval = 1.37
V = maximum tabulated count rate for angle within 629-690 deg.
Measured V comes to 1.497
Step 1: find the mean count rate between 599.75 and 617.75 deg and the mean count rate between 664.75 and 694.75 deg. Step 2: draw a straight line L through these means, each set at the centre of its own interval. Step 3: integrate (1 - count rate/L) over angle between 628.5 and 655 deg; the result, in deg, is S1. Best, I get 5.0 deg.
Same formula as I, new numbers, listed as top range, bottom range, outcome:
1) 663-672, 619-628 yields 0.83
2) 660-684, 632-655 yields 1.17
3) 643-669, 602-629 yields 0.70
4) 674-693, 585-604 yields 0.99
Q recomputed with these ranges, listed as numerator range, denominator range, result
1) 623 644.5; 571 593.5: 0.94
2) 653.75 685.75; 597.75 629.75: 0.84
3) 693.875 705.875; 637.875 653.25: 1.51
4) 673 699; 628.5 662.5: 1.28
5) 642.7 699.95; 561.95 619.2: 0.87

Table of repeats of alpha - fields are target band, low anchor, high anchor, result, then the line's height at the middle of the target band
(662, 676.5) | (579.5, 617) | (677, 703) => 0.16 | 1.38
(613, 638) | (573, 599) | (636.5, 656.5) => -0.23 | 1.1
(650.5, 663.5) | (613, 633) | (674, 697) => 0.43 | 1.36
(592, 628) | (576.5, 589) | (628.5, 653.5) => -0.12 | 1.24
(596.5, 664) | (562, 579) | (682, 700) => 0.11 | 1.34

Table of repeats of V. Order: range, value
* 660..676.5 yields 1.241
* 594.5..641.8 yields 1.46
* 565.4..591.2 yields 1.457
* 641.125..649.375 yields 1.044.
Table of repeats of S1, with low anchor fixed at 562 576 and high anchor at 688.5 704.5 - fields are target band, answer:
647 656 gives 3.4 deg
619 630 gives -0.6 deg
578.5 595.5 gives -0.6 deg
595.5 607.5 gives -0.4 deg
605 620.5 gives -0.8 deg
